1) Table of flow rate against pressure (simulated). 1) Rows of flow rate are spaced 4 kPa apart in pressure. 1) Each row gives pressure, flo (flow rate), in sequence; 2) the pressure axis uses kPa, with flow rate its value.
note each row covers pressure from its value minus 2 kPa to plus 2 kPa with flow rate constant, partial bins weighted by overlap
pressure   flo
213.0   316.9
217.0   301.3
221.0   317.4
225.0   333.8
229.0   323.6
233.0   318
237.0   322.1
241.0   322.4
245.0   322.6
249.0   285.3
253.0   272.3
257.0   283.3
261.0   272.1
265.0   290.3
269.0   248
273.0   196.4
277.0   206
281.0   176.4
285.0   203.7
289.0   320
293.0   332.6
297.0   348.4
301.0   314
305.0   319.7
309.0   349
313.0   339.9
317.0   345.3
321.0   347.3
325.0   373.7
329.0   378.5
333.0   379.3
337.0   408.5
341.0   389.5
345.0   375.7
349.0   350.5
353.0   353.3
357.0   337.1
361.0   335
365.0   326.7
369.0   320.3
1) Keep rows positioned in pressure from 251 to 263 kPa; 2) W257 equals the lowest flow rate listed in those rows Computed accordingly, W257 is 272.1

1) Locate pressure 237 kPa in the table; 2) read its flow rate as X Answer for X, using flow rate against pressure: 322.1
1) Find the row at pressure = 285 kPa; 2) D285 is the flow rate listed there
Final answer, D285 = 203.7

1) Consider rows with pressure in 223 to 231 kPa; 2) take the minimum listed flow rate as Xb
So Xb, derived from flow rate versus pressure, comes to 323.6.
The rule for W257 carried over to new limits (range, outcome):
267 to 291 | 176.4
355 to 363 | 335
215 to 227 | 301.3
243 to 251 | 285.3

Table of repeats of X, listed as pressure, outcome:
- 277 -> 206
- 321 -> 347.3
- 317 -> 345.3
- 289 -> 320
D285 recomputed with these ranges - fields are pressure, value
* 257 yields 283.3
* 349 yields 350.5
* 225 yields 333.8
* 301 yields 314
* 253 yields 272.3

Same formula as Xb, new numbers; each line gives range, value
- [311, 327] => 339.9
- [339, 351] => 350.5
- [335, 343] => 389.5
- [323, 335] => 373.7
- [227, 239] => 318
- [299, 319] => 314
